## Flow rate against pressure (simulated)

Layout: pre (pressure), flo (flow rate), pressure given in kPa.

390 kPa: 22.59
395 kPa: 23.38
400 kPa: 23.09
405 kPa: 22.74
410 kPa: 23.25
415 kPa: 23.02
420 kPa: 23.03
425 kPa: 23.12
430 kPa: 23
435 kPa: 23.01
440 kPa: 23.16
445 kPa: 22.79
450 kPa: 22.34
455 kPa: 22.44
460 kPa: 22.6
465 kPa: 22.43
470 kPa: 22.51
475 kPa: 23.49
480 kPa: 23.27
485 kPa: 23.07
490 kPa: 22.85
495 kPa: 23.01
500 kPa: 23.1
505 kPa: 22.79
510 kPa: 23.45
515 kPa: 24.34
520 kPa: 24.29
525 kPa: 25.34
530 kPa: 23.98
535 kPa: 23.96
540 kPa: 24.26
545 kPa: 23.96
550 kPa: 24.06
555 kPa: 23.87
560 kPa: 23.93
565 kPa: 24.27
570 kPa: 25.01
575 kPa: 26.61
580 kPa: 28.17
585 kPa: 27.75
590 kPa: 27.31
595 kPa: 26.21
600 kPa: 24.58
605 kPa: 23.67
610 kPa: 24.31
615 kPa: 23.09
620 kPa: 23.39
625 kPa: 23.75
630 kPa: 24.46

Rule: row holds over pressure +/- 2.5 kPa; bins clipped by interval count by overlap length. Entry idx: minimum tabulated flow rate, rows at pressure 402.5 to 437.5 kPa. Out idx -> 22.74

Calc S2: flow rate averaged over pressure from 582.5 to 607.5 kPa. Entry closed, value 25.9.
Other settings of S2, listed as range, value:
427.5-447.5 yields 23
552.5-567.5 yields 24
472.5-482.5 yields 23.4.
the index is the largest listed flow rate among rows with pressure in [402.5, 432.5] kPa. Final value 23.25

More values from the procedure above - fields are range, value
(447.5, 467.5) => 22.6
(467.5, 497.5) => 23.49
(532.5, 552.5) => 24.26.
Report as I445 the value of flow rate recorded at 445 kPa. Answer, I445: 22.79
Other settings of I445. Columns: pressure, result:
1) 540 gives 24.26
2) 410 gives 23.25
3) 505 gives 22.79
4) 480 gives 23.27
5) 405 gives 22.74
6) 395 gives 23.38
